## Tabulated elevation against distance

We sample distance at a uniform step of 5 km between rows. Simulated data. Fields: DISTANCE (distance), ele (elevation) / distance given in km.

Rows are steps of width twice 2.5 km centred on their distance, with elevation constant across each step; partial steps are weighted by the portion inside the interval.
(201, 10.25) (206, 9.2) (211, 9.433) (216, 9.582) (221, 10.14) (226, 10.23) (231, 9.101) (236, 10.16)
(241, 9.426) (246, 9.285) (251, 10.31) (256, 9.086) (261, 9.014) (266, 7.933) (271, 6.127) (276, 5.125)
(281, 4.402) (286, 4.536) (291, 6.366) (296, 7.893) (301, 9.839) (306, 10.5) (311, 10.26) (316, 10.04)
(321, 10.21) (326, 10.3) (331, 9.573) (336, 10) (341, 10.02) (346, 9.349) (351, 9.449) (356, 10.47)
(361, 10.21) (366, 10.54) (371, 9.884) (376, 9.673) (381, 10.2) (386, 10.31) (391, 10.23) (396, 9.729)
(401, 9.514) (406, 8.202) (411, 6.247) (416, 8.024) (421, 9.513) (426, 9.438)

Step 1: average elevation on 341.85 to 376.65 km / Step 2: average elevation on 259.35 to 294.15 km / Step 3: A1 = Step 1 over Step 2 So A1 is 1.61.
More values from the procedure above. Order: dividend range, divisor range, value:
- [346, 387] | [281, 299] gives 1.64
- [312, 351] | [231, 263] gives 1.04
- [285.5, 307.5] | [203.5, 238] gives 0.83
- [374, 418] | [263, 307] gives 1.33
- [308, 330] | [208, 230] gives 1.04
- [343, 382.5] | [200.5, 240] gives 1.02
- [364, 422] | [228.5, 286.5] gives 1.17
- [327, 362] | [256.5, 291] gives 1.55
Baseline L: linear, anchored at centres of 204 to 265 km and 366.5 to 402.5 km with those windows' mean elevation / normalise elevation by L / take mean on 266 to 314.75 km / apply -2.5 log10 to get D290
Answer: 0.31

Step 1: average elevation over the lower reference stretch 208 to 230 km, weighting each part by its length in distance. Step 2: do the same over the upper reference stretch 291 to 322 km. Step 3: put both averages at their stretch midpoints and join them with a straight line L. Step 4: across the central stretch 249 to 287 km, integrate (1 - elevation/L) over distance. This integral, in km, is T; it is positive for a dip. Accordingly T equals 9.89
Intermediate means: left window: 9.78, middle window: 7.12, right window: 9.49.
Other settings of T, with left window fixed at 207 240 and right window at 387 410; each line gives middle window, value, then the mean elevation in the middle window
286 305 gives 3.5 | 7.77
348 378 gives -2.1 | 10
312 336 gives -1.5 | 10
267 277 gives 3.7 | 6.05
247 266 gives 0.8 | 9.25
